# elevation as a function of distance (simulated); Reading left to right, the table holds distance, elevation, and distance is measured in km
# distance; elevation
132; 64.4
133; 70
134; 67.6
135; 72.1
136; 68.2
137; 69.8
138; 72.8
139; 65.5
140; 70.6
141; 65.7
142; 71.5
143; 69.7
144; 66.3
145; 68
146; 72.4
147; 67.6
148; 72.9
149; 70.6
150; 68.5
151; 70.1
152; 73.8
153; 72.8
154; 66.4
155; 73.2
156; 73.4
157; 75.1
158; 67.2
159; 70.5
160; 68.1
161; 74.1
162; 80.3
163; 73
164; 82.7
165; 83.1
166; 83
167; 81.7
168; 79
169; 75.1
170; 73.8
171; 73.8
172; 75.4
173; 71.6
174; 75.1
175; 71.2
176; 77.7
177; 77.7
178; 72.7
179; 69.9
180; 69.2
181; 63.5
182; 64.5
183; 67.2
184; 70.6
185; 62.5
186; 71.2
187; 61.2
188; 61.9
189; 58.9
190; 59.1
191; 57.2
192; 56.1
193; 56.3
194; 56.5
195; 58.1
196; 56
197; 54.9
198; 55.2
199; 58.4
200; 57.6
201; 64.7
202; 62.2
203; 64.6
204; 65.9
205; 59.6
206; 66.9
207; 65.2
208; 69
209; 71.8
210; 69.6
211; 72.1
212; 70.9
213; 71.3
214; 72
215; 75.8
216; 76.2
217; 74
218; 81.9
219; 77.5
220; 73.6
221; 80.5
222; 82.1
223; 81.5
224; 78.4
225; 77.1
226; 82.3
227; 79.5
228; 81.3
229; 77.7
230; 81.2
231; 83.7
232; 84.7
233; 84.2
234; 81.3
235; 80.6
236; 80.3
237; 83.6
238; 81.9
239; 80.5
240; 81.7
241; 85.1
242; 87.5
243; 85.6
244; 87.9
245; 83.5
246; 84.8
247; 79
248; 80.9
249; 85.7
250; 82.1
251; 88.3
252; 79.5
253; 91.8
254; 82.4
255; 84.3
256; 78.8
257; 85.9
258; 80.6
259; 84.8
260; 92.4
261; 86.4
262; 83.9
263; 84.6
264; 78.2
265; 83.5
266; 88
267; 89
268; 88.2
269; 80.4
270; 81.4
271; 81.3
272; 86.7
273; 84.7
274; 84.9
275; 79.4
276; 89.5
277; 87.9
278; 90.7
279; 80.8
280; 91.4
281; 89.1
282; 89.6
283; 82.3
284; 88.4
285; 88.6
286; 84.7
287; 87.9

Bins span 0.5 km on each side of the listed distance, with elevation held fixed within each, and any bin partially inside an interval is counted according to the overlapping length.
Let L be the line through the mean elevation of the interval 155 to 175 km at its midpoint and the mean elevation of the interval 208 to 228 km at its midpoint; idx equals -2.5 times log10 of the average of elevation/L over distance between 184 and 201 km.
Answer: 0.27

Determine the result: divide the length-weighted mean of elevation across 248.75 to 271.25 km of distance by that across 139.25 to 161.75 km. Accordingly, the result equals 1.20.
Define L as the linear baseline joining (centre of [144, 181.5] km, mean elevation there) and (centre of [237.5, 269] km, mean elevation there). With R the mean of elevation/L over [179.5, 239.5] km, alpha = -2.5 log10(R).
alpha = 0.13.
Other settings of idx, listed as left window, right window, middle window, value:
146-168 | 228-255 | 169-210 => 0.18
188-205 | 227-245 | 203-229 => -0.05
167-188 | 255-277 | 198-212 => 0.16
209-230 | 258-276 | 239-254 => -0.04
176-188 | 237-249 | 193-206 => 0.22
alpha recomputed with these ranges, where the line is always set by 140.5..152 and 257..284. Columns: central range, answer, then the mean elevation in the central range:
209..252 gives 0.00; 80.1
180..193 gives 0.19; 62.8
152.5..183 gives -0.02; 73.7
